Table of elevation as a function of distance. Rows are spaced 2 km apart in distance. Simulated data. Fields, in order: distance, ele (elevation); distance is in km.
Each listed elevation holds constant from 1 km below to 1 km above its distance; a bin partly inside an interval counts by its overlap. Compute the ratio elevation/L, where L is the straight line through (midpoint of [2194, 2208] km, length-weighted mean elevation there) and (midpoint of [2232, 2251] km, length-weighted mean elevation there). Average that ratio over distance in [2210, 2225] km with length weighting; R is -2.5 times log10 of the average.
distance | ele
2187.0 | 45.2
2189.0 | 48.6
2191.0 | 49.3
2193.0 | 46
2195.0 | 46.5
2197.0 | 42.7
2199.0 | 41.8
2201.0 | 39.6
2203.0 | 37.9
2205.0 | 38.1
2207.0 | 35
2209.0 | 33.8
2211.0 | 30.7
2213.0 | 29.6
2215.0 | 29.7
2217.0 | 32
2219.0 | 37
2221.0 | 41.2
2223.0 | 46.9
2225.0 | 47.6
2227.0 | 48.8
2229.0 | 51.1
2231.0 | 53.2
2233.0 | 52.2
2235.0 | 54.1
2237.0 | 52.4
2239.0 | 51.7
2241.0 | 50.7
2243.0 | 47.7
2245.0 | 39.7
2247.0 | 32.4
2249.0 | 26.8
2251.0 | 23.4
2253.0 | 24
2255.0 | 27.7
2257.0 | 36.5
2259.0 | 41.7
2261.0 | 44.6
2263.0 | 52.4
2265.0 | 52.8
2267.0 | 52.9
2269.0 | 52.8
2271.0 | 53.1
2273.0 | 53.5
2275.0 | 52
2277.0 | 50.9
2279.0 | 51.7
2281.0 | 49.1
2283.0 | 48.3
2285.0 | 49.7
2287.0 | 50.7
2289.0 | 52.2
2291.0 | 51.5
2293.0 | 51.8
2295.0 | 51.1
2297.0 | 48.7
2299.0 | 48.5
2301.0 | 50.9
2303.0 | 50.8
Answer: 0.16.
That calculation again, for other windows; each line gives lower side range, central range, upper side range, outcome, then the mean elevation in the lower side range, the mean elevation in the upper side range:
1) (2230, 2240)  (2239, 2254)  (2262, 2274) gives 0.41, 52.7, 52.9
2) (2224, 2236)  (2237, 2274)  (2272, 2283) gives 0.20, 51.2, 51.2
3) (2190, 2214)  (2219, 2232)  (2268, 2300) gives -0.11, 39.2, 51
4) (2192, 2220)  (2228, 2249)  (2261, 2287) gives -0.09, 37.2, 51.3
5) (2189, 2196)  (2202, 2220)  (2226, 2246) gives 0.40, 47.5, 50.2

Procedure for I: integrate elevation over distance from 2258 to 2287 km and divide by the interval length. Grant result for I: 50.4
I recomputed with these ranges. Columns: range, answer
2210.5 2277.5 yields 43.4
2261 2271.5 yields 52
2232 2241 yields 52.4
